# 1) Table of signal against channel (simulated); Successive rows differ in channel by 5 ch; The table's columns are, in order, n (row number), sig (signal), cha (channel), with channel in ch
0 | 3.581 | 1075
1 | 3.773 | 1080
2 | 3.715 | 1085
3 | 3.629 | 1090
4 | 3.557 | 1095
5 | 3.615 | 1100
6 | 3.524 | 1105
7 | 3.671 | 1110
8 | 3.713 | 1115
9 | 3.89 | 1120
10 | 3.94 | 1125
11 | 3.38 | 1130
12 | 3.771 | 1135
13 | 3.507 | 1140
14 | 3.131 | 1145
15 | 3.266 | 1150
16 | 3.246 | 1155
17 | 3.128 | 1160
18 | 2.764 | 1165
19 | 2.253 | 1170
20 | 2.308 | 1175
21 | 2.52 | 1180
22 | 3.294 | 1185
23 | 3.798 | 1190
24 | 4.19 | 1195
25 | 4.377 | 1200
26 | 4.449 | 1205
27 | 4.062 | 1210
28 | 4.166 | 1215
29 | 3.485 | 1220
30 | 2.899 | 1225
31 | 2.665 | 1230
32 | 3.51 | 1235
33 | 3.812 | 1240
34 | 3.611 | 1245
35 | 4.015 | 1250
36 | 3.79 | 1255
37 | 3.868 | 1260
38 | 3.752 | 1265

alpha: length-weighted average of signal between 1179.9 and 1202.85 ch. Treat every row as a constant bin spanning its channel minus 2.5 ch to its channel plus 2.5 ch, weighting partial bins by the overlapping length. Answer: 3.76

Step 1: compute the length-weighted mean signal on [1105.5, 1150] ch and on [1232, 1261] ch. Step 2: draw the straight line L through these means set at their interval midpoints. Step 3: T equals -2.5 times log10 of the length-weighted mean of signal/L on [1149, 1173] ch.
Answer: 0.25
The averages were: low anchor 3.6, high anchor 3.74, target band 2.9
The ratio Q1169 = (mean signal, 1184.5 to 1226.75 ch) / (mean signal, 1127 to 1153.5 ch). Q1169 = 1.1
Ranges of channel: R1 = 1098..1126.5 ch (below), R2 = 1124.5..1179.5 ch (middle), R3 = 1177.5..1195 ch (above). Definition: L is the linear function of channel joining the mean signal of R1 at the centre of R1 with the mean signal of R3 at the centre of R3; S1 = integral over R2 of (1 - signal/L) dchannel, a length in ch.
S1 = 6.6 ch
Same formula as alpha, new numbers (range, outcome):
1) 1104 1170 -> 3.41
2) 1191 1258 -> 3.77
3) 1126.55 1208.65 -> 3.35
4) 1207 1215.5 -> 4.12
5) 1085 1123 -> 3.66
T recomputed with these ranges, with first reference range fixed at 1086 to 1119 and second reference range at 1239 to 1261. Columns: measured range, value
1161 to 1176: 0.42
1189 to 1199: -0.09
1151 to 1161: 0.16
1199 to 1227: -0.04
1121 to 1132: -0.01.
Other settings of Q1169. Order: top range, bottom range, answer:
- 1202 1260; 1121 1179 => 1.17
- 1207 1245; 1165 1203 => 1.09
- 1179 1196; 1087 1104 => 0.96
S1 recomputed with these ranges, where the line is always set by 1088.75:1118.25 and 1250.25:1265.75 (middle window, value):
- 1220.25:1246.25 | 3.45 ch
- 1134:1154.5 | 1.70 ch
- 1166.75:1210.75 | 3.65 ch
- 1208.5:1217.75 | -0.80 ch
